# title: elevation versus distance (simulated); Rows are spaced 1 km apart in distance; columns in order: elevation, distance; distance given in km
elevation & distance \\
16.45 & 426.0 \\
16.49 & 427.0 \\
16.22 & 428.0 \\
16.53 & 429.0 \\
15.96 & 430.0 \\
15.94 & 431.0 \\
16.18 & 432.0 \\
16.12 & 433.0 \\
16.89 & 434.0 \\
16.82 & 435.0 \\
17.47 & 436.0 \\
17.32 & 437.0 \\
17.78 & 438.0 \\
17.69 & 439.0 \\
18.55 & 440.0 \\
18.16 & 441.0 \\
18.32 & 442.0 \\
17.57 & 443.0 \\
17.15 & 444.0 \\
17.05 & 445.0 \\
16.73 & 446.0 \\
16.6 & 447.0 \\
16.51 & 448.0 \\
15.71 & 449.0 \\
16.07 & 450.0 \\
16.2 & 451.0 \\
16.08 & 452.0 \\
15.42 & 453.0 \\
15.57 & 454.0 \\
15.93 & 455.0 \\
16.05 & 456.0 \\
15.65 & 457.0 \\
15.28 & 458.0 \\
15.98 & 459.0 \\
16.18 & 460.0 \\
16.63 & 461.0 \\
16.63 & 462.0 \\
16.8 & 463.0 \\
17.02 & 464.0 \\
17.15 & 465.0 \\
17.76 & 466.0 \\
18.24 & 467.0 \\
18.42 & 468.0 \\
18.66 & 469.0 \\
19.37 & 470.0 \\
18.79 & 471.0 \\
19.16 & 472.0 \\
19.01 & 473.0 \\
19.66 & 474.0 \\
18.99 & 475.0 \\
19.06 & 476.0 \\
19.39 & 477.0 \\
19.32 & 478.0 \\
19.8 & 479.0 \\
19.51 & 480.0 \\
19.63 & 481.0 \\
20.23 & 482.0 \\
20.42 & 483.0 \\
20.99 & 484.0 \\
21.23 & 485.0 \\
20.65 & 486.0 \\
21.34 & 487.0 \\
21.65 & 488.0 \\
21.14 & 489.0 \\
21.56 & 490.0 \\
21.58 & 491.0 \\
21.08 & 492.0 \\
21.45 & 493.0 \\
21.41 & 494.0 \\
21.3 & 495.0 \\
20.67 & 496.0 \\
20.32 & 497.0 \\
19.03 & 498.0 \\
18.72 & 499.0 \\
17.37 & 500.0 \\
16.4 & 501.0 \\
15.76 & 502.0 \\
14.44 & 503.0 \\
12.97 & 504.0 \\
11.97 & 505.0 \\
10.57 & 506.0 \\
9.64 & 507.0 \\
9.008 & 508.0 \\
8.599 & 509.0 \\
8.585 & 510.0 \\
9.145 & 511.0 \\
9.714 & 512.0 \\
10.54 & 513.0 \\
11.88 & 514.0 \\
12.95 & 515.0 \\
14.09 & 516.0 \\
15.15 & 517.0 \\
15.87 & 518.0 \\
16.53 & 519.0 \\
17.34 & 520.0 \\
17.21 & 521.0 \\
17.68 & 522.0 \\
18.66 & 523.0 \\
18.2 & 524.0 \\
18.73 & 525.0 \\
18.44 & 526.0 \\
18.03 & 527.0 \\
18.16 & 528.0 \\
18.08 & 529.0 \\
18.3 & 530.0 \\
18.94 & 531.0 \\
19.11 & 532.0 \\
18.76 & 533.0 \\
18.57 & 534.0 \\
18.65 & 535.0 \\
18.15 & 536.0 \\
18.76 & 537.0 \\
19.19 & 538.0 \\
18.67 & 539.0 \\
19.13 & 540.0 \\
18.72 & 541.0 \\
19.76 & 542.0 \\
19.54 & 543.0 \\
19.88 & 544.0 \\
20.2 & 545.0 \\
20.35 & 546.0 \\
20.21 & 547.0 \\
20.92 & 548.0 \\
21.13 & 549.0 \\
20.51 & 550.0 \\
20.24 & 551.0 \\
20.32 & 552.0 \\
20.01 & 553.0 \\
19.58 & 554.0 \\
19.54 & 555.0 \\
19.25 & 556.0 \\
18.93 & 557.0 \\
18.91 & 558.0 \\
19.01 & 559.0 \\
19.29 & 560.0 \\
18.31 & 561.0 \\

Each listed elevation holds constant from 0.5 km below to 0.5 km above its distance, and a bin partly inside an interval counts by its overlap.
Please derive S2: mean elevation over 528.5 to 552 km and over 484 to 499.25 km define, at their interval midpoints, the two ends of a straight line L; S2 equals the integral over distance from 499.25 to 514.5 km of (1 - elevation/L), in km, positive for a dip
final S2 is 6.4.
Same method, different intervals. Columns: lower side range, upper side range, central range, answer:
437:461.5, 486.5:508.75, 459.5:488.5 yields -3.2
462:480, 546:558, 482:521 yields 5.4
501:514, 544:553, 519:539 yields -3.0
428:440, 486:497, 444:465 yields 2.5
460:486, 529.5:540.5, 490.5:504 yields -0.1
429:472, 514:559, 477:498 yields -3.6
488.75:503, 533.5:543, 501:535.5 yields 7.5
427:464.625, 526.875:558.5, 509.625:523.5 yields 3.4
